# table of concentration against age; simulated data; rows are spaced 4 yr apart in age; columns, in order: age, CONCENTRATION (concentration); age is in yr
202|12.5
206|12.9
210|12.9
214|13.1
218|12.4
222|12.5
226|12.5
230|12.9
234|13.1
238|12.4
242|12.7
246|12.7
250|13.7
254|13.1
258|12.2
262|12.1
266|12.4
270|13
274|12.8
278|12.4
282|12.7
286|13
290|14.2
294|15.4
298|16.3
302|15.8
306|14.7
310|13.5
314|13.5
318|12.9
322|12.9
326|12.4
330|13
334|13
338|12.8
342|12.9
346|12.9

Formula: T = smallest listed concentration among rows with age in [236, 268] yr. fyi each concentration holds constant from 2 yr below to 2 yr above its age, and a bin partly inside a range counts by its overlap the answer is 12.1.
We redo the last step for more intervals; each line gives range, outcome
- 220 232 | 12.5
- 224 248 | 12.4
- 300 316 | 13.5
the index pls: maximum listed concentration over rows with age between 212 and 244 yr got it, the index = 13.1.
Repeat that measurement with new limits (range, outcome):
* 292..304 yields 16.3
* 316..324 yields 12.9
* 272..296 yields 15.4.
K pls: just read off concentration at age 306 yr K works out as 14.7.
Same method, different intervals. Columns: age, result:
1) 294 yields 15.4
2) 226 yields 12.5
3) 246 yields 12.7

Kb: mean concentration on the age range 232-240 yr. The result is 12.8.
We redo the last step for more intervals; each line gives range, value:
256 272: 12.4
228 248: 12.8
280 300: 14.3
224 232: 12.7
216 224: 12.4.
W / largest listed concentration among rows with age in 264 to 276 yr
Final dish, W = 13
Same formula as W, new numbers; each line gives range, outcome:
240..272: 13.7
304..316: 14.7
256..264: 12.2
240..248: 12.7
